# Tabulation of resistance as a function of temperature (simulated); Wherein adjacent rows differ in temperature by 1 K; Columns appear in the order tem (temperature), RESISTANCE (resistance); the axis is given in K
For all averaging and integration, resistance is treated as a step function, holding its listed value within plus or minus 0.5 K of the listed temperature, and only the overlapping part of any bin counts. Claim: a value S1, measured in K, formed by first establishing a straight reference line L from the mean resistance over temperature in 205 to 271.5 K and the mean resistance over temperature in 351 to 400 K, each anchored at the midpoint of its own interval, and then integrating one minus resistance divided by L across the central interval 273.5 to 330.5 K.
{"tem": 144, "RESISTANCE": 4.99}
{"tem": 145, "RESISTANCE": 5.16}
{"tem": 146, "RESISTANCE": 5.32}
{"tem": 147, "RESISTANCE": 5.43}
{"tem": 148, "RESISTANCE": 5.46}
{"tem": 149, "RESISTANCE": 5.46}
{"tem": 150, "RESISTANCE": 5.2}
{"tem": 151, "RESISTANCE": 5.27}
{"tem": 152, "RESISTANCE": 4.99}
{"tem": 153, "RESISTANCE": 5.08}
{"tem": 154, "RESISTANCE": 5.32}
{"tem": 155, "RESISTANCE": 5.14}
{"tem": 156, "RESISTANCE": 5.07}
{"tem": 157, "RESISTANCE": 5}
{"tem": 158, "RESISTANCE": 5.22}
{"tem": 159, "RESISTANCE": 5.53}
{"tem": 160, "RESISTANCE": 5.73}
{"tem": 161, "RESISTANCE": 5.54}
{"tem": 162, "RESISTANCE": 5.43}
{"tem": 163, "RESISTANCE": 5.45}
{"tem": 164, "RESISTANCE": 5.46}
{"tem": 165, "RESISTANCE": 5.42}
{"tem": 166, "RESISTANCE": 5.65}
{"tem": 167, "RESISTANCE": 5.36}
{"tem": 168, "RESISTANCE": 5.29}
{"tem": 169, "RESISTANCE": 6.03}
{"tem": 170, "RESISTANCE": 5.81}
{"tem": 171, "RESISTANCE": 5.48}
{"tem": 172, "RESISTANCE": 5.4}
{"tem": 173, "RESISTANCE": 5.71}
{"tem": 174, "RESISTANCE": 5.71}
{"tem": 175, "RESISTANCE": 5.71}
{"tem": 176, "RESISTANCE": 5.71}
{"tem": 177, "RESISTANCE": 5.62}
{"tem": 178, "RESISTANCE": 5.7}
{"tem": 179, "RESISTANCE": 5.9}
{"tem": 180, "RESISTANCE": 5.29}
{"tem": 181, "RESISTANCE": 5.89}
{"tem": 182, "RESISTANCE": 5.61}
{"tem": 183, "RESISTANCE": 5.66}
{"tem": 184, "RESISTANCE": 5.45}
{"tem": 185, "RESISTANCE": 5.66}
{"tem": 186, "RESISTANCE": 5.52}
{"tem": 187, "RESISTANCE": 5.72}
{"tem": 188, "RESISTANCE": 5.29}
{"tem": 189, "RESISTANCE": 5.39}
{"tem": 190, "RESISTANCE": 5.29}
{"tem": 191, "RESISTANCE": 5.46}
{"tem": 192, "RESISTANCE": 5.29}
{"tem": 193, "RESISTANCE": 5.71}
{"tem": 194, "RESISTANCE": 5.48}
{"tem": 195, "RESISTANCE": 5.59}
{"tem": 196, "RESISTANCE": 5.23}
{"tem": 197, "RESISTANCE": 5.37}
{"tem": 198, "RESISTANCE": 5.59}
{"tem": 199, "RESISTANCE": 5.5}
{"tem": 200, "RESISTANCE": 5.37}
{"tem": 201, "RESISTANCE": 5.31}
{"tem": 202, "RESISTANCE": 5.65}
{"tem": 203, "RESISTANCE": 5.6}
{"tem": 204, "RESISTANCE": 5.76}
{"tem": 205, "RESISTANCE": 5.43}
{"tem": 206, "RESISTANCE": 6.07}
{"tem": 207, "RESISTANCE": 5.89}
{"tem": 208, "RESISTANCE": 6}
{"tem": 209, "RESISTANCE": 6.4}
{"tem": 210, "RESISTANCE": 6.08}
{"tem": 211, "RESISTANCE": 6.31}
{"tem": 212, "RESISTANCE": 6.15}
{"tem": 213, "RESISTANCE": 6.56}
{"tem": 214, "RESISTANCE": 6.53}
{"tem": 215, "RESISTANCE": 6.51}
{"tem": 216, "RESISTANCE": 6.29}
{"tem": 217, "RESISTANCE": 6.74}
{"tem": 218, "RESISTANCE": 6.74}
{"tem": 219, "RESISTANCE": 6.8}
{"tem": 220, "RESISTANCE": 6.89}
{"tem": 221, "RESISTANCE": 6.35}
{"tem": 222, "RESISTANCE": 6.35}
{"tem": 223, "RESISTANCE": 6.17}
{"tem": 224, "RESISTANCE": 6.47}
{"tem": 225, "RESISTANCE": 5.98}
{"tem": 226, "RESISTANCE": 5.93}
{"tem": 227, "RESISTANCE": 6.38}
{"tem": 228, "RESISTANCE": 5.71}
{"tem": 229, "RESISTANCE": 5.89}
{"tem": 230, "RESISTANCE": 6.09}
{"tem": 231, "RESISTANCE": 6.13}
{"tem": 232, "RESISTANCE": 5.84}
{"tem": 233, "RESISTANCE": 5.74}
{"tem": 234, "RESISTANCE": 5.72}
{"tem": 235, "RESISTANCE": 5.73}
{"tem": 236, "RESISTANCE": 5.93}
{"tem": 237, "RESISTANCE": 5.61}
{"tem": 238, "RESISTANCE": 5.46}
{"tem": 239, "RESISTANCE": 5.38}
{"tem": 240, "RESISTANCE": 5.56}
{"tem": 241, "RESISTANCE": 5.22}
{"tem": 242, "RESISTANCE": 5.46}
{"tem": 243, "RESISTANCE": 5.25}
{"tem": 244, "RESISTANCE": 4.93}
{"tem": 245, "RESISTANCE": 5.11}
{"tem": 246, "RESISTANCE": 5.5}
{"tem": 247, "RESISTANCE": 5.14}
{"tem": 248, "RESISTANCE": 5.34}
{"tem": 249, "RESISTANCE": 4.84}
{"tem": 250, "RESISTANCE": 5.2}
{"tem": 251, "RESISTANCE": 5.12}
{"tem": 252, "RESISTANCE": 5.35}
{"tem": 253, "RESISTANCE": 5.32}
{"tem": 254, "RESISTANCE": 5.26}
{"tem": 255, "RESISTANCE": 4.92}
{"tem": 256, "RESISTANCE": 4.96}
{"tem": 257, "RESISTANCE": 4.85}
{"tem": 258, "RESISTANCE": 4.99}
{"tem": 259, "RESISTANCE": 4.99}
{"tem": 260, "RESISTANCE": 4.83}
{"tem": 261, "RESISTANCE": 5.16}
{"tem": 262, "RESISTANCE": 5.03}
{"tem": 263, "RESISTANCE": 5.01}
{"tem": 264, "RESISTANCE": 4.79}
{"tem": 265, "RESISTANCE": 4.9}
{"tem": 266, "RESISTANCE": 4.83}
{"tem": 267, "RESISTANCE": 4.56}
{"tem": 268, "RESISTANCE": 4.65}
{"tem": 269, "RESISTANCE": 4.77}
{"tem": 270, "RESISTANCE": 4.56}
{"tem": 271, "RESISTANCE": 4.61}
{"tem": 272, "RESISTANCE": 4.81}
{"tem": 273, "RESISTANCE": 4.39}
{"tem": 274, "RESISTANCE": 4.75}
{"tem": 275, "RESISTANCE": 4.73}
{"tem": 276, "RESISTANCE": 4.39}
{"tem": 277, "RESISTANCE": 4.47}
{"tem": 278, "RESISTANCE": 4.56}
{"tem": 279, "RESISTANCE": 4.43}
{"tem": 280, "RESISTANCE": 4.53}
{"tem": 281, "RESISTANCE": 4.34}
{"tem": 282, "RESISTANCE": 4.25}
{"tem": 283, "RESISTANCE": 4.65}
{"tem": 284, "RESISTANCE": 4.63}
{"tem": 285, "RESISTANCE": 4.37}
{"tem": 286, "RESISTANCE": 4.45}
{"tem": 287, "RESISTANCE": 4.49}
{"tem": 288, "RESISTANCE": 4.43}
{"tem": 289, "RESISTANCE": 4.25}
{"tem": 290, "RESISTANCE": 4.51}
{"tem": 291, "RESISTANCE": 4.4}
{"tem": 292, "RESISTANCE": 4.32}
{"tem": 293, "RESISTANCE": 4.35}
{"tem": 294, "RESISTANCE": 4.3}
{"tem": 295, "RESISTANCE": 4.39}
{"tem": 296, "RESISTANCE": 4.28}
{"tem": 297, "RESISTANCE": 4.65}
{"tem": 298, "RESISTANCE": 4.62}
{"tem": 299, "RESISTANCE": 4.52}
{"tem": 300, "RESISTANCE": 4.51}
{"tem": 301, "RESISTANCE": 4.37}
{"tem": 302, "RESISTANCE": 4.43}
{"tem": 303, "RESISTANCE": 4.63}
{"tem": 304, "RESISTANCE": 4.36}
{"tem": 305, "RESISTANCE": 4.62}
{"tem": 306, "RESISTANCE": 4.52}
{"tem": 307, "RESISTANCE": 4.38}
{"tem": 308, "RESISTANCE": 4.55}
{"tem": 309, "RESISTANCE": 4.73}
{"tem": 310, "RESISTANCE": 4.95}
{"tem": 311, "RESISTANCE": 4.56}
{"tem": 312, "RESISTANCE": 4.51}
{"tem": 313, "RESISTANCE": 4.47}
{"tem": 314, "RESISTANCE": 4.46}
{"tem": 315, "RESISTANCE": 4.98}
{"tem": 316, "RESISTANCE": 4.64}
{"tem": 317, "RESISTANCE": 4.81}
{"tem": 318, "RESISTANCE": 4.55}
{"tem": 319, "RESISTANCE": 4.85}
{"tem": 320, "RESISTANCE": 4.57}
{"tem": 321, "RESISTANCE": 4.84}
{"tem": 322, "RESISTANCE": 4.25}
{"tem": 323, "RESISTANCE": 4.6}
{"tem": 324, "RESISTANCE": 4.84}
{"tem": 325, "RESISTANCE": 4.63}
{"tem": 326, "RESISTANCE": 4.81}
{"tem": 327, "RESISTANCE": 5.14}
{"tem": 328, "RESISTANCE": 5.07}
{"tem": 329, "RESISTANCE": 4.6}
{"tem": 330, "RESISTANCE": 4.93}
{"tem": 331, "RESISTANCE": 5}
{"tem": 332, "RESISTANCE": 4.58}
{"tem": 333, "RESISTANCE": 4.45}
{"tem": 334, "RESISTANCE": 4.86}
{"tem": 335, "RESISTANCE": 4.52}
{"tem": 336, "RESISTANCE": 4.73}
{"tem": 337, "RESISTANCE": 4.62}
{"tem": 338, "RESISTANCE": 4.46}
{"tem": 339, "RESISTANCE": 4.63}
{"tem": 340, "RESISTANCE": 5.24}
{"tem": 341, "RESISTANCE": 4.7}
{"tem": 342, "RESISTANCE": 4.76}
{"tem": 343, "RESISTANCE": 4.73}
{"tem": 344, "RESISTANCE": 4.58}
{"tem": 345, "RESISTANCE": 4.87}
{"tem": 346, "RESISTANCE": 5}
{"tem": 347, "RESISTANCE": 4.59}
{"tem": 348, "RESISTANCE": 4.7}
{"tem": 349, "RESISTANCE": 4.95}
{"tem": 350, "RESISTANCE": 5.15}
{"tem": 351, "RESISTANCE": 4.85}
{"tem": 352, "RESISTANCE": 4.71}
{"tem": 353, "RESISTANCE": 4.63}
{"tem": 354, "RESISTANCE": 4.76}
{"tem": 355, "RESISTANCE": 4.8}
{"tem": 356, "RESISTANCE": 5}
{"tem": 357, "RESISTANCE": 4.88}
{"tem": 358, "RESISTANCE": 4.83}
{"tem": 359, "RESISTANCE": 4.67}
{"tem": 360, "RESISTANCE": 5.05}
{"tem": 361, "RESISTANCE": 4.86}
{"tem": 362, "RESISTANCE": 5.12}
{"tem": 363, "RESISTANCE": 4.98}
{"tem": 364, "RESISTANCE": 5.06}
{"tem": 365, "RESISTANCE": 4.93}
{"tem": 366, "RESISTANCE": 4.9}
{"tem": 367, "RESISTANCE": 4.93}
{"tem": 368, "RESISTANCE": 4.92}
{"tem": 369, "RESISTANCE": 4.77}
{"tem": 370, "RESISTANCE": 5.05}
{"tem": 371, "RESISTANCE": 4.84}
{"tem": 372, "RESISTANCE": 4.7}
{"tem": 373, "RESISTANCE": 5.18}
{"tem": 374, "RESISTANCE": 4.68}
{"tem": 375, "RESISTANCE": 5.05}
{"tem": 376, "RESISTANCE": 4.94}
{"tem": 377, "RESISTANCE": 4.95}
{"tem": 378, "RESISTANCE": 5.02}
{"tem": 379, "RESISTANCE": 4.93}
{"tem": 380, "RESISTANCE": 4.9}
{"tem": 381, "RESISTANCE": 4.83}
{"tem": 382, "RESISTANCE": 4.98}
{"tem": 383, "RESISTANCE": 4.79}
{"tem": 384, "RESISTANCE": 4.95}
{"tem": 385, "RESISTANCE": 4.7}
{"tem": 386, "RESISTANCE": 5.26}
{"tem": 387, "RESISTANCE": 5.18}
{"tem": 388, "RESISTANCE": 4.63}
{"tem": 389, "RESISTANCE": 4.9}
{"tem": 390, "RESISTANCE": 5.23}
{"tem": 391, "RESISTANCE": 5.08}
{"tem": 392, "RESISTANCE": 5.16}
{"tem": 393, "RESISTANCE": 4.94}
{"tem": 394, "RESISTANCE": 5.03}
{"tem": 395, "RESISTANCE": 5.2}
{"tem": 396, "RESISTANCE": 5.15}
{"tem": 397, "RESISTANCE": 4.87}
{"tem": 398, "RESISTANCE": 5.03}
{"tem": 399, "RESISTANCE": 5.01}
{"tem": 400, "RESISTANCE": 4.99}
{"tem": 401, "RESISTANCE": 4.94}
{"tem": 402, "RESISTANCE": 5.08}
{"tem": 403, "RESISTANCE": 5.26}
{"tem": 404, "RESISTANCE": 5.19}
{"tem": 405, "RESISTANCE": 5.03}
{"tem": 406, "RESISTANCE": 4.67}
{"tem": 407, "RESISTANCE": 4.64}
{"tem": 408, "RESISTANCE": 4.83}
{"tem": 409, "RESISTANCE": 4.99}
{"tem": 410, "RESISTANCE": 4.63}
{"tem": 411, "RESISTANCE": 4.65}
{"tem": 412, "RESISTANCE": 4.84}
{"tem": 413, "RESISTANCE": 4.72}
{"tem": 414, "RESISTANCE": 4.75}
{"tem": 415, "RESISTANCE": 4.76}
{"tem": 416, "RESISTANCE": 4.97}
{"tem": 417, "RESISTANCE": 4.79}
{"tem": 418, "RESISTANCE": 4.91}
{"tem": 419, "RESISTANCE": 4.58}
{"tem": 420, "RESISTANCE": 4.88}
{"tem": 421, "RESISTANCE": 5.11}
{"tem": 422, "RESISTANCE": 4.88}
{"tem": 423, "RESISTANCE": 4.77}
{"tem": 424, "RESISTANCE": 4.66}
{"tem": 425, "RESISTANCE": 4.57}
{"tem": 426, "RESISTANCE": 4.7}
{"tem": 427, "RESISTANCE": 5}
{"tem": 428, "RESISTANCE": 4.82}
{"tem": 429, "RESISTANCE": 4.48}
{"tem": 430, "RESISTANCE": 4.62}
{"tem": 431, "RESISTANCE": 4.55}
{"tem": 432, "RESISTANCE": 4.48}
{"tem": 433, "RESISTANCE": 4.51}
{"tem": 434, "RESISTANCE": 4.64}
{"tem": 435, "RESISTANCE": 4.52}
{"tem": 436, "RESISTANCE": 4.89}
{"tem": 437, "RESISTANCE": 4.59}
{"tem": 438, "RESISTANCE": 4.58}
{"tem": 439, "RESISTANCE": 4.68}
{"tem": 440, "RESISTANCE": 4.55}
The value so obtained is 7.8 K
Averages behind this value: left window 5.6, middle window 4.57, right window 4.94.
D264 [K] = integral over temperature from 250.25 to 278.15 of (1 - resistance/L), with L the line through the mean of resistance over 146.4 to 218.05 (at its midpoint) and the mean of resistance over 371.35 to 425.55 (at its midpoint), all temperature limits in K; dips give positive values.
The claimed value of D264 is 2.7 K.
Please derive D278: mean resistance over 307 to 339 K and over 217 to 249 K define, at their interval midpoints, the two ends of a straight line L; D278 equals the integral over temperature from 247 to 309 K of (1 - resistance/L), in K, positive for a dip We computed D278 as 7.0 K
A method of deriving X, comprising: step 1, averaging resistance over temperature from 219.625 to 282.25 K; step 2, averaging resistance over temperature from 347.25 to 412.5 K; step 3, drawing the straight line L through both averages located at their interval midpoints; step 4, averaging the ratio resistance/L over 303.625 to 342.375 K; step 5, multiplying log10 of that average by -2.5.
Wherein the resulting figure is 0.08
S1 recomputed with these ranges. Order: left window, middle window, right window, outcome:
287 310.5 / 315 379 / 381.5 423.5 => -1.7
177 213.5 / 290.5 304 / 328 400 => 2.0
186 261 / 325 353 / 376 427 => 2.2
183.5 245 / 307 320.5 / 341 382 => 1.4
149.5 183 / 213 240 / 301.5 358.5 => -4.8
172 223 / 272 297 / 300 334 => 2.6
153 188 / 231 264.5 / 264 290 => -3.1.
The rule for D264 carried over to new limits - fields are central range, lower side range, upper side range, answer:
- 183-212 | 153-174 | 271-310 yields -2.5 K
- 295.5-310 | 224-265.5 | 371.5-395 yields 1.9 K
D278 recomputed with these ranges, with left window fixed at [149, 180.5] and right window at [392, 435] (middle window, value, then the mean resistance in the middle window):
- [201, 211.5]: -1.05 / 5.89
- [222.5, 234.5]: -1.60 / 6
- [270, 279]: 1.05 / 4.58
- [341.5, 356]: 0.58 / 4.8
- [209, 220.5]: -2.52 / 6.5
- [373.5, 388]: -0.03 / 4.93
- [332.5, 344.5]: 0.80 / 4.69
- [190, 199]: -0.12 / 5.46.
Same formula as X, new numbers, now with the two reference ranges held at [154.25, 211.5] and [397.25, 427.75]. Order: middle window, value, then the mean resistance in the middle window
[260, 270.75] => 0.11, 4.82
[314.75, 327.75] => 0.09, 4.73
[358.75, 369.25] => 0.02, 4.94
